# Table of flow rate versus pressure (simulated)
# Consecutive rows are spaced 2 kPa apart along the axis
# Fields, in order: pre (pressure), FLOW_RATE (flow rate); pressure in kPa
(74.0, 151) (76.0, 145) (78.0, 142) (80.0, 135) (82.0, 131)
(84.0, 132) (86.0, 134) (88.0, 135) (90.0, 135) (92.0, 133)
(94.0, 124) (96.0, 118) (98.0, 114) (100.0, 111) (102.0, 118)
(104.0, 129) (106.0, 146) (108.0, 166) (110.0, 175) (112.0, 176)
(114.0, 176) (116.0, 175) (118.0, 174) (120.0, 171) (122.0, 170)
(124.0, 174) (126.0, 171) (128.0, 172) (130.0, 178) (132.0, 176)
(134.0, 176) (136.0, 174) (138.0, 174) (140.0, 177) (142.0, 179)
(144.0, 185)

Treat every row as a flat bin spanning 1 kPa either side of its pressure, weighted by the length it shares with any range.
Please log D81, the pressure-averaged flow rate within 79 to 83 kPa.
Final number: 133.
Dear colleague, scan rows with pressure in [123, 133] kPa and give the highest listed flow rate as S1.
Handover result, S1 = 178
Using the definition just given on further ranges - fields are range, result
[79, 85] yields 135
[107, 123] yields 176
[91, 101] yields 133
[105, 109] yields 166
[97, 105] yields 129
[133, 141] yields 177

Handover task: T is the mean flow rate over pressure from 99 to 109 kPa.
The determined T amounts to 134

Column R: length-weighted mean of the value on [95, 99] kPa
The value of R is 116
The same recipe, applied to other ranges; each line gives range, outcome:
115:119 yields 174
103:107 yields 138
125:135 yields 175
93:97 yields 121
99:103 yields 114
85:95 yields 132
